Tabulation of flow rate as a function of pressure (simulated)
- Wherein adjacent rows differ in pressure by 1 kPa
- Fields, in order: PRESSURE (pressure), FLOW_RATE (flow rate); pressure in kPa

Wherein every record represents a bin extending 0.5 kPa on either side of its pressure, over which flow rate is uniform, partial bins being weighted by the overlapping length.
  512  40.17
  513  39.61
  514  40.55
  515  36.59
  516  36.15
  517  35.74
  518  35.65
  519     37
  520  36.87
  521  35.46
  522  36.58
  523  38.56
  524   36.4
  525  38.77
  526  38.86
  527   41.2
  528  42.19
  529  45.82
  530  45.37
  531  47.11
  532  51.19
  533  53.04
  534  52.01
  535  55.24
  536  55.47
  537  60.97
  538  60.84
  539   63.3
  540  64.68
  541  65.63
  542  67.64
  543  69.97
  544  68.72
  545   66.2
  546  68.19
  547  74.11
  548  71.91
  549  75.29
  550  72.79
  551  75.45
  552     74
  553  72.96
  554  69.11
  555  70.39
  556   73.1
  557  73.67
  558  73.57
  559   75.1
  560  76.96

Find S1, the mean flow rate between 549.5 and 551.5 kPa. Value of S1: 74.1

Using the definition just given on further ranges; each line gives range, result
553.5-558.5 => 72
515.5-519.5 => 36.1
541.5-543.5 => 68.8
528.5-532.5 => 47.4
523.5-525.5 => 37.6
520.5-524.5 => 36.8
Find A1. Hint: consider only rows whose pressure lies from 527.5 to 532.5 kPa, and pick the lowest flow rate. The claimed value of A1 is 42.19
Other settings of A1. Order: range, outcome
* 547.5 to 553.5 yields 71.91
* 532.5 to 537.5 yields 52.01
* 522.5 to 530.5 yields 36.4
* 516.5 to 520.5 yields 35.65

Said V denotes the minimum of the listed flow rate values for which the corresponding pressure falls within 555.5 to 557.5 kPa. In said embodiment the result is 73.1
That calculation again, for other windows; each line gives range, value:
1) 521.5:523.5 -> 36.58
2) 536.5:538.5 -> 60.84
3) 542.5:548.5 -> 66.2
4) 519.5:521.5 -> 35.46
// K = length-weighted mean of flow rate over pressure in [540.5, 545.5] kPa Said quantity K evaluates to 67.6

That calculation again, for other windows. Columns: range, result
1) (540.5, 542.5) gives 66.6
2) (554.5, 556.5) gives 71.7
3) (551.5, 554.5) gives 72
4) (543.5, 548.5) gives 69.8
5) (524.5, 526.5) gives 38.8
